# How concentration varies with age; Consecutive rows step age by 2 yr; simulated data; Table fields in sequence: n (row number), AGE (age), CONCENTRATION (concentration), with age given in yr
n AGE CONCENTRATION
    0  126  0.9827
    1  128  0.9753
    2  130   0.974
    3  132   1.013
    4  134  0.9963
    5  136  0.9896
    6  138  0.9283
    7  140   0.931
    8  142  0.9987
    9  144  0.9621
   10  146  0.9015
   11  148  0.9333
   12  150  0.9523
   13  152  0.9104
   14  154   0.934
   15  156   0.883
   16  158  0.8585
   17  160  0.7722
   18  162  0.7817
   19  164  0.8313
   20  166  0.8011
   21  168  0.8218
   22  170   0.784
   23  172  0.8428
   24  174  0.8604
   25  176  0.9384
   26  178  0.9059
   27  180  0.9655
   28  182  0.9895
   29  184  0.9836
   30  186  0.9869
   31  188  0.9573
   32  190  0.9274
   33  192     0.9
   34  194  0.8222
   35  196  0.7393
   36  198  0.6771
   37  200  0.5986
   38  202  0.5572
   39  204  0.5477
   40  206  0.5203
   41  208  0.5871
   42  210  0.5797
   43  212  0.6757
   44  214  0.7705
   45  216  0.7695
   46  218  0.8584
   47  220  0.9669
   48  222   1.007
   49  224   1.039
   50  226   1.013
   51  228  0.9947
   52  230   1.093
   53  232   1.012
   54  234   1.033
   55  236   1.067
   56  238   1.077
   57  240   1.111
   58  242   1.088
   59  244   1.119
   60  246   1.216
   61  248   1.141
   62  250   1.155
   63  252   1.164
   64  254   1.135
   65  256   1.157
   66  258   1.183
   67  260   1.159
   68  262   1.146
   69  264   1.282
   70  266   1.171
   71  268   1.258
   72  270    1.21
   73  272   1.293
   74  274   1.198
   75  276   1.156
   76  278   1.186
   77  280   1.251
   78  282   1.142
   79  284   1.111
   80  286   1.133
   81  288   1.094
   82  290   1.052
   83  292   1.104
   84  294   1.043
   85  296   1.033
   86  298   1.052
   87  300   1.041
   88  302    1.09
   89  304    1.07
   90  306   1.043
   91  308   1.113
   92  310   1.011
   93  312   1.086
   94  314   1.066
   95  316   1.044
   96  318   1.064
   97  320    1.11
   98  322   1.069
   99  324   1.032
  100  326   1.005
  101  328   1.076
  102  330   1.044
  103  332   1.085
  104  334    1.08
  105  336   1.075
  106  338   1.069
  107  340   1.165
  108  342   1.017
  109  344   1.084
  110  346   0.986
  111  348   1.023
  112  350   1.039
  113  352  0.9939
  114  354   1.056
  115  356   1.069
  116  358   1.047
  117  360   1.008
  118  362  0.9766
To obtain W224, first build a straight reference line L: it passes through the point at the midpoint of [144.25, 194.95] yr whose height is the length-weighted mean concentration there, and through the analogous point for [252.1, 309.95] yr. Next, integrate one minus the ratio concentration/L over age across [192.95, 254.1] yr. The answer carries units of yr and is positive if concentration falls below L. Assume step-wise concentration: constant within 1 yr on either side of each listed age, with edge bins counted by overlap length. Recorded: 6.8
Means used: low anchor 0.891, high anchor 1.14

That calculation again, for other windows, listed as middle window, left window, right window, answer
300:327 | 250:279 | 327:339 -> 1.1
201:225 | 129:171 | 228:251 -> 7.0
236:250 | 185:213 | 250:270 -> -0.9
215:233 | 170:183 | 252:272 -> 1.6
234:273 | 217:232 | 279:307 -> -4.7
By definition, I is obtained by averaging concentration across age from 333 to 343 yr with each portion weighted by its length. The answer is 1.08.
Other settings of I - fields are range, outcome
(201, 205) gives 0.552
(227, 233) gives 1.03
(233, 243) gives 1.08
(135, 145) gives 0.962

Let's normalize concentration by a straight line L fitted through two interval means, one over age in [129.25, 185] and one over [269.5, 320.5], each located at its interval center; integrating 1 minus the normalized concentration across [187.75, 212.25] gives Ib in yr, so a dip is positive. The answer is 6.99 yr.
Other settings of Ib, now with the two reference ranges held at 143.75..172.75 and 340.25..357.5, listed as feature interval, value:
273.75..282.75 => -1.97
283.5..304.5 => -1.82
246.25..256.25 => -2.17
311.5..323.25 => -0.71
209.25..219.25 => 1.91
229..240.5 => -1.60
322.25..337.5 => -0.53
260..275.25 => -4.01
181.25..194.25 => -0.79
